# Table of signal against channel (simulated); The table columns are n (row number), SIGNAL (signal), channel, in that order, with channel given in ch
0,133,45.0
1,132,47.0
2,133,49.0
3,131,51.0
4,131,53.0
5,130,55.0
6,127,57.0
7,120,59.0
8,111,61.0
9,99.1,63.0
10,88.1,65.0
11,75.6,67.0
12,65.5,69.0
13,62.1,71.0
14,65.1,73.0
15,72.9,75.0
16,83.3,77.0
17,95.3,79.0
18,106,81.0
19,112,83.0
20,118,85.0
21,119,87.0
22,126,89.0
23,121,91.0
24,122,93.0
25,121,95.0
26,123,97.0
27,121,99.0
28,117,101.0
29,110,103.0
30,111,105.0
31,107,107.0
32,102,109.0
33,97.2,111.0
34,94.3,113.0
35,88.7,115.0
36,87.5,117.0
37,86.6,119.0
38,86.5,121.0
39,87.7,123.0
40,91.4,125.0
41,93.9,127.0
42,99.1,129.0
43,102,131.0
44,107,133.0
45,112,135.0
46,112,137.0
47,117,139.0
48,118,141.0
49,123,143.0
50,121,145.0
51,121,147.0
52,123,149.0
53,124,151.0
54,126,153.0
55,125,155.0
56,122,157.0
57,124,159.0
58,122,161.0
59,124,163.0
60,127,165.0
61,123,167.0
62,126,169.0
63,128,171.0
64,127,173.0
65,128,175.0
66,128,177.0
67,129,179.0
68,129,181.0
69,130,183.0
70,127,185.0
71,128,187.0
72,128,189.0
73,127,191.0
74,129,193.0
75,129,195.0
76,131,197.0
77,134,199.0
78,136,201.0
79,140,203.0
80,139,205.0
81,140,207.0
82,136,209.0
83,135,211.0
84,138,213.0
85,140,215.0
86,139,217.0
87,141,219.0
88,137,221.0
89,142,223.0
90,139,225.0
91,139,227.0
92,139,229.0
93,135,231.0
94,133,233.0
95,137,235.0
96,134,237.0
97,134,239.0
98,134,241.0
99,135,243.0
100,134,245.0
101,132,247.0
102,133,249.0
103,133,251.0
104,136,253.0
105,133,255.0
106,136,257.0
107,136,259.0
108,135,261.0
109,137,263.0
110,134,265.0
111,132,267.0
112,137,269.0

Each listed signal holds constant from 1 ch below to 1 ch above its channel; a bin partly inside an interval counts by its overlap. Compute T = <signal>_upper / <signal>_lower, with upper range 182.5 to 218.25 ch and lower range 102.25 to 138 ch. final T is 1.36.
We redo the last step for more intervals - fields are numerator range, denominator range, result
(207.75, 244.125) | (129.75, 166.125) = 1.15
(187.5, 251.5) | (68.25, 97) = 1.35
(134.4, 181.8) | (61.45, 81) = 1.53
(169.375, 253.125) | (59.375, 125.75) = 1.35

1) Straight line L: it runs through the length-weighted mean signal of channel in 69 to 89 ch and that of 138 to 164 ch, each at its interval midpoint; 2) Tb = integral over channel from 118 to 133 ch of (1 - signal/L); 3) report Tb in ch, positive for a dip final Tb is 2.5 ch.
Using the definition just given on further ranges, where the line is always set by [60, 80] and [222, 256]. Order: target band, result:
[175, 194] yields -1.6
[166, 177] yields -1.2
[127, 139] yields -0.5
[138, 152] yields -2.0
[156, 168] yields -1.4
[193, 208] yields -1.5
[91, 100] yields -3.2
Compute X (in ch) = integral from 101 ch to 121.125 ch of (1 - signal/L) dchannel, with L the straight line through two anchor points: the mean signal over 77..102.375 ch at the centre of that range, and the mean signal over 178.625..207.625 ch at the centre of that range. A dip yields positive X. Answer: 3.41 ch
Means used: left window 115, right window 132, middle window 98.5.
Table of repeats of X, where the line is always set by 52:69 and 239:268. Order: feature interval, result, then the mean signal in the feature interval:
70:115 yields 3.1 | 104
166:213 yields -2.0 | 131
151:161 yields -0.3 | 124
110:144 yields 4.9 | 100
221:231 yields -0.7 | 139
